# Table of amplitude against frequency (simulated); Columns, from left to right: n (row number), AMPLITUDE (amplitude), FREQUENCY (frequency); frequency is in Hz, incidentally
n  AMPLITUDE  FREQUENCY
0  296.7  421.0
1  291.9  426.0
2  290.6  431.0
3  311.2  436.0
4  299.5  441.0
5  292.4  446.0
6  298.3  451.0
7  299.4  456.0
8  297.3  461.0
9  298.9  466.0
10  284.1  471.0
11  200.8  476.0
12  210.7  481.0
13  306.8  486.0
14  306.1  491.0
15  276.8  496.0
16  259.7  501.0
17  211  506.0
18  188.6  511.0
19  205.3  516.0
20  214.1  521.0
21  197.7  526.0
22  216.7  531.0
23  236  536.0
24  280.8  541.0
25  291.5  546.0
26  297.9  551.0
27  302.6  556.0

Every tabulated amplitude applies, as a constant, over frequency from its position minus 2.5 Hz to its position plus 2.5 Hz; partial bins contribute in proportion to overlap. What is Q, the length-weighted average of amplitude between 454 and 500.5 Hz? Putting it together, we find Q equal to 275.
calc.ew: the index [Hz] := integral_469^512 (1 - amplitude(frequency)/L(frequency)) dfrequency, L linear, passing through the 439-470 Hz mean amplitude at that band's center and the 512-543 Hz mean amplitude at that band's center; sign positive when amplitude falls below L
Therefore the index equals 1.5 Hz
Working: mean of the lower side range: 297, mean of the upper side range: 222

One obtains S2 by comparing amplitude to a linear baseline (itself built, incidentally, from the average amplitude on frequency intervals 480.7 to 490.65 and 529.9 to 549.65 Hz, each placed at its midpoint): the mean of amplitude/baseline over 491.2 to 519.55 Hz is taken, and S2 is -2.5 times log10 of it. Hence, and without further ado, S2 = 0.17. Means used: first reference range 280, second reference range 261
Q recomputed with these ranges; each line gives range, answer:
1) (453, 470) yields 297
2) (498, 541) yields 221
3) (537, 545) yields 274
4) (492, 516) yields 236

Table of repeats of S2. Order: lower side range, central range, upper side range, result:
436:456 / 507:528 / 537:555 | 0.39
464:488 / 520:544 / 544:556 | 0.24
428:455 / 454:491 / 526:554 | 0.05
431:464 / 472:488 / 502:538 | 0.08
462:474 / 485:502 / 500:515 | -0.19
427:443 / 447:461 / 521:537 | -0.06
